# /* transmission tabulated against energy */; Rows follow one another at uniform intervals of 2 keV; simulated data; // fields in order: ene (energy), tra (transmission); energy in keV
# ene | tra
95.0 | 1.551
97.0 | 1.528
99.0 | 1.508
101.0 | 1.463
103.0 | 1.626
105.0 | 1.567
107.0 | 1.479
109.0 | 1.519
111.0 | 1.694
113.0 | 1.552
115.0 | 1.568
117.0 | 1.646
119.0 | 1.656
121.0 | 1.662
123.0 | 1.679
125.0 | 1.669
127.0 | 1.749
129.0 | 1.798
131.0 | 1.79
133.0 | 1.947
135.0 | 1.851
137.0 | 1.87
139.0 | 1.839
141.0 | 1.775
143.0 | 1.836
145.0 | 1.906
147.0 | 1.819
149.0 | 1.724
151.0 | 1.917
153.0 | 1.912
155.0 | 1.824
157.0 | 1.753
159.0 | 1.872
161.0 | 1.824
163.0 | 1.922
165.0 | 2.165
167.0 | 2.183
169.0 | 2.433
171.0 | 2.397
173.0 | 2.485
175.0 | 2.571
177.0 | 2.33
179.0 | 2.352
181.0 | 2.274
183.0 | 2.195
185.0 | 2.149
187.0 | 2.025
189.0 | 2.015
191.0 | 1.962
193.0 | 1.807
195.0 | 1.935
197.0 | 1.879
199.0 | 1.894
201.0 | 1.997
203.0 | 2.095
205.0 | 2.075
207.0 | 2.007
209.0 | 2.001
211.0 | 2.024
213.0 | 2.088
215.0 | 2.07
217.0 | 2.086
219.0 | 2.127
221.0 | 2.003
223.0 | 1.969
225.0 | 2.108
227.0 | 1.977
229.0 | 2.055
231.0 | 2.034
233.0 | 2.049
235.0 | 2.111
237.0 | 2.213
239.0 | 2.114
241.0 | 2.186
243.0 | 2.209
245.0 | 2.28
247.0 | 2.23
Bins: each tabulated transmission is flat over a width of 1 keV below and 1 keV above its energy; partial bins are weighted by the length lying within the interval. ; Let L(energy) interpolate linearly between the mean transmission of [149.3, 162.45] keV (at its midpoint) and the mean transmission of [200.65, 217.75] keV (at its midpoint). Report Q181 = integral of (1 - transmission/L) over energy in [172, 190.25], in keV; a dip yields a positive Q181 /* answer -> -3.0 keV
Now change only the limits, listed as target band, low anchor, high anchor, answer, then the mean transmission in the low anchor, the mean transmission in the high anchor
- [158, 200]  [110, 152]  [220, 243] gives -4.76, 1.76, 2.08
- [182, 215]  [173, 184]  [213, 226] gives 2.99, 2.36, 2.06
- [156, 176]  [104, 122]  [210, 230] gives -3.70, 1.59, 2.05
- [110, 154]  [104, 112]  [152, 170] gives -0.27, 1.56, 1.99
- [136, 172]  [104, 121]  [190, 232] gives -3.55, 1.59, 2.01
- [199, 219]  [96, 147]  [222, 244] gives -0.39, 1.69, 2.09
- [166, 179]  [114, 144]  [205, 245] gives -3.37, 1.76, 2.08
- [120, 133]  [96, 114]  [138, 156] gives -0.33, 1.55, 1.84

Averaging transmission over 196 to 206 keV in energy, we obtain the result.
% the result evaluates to 1.99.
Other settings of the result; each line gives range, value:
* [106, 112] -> 1.56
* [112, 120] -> 1.61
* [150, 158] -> 1.85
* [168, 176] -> 2.47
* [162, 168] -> 2.09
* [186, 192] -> 2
